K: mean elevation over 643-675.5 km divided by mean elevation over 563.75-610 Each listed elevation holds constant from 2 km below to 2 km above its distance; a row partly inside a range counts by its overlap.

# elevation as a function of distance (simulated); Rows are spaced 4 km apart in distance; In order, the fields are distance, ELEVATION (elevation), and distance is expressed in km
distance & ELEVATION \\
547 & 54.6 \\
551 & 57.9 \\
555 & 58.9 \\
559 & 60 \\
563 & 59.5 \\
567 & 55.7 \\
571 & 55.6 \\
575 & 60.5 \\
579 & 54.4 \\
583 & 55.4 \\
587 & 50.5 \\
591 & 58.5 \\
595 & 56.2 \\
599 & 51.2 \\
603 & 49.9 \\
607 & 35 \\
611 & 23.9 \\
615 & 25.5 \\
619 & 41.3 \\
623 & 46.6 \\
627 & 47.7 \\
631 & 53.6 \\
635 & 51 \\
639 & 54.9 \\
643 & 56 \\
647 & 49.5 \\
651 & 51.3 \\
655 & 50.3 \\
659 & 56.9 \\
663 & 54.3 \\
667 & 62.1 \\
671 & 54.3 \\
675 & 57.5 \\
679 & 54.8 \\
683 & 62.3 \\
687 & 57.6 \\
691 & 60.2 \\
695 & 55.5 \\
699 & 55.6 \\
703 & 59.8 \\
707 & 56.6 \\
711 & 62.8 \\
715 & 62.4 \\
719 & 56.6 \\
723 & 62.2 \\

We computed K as 1.0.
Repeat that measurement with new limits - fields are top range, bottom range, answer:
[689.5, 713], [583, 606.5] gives 1.12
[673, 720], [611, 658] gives 1.24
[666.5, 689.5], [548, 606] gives 1.04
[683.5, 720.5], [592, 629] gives 1.39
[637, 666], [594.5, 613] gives 1.27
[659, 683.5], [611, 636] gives 1.35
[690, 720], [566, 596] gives 1.05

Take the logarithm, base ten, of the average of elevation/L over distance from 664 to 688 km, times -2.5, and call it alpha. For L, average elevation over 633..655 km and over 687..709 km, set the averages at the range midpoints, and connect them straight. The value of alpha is -0.05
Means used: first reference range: 52.3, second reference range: 57.5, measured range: 58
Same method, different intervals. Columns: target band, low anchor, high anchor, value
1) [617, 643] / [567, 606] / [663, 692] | 0.131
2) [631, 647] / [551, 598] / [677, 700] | 0.078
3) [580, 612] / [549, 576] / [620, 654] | 0.138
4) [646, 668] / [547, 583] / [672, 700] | 0.071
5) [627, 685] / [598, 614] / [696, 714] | -0.129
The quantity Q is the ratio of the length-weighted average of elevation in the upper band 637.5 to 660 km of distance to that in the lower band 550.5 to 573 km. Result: 0.91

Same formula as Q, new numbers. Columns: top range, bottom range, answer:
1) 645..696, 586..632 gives 1.25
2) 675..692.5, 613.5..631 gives 1.39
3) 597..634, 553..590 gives 0.74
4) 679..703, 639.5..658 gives 1.11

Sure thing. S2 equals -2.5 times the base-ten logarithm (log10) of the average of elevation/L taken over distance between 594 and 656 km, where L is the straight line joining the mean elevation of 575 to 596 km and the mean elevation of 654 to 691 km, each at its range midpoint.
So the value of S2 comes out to 0.21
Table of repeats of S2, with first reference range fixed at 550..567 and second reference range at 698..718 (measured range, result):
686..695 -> 0.02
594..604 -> 0.13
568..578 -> 0.03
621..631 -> 0.22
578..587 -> 0.09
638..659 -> 0.13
